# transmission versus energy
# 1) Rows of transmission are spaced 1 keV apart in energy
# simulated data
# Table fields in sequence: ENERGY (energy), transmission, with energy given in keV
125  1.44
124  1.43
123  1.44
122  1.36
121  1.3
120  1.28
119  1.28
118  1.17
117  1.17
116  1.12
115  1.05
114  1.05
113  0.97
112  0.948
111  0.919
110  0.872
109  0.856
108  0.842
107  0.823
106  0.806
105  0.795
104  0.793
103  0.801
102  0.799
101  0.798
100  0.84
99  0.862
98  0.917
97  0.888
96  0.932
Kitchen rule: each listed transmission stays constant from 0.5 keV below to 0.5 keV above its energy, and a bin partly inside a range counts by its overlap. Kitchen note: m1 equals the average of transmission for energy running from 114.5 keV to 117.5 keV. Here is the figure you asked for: 1.11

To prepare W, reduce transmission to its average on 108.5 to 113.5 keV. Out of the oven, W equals 0.913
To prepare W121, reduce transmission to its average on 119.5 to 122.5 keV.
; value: 1.31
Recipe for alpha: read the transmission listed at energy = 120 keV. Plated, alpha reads 1.28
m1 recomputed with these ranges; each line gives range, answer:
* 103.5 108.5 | 0.812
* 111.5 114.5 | 0.989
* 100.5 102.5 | 0.798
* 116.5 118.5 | 1.17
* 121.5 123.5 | 1.4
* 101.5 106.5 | 0.799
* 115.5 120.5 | 1.2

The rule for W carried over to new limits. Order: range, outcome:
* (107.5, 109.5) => 0.849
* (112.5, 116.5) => 1.05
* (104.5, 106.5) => 0.8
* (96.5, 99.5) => 0.889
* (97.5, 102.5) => 0.843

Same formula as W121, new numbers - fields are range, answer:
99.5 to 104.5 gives 0.806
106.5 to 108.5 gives 0.833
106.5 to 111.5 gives 0.862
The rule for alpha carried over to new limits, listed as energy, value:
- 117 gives 1.17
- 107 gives 0.823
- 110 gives 0.872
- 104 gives 0.793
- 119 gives 1.28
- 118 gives 1.17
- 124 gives 1.43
